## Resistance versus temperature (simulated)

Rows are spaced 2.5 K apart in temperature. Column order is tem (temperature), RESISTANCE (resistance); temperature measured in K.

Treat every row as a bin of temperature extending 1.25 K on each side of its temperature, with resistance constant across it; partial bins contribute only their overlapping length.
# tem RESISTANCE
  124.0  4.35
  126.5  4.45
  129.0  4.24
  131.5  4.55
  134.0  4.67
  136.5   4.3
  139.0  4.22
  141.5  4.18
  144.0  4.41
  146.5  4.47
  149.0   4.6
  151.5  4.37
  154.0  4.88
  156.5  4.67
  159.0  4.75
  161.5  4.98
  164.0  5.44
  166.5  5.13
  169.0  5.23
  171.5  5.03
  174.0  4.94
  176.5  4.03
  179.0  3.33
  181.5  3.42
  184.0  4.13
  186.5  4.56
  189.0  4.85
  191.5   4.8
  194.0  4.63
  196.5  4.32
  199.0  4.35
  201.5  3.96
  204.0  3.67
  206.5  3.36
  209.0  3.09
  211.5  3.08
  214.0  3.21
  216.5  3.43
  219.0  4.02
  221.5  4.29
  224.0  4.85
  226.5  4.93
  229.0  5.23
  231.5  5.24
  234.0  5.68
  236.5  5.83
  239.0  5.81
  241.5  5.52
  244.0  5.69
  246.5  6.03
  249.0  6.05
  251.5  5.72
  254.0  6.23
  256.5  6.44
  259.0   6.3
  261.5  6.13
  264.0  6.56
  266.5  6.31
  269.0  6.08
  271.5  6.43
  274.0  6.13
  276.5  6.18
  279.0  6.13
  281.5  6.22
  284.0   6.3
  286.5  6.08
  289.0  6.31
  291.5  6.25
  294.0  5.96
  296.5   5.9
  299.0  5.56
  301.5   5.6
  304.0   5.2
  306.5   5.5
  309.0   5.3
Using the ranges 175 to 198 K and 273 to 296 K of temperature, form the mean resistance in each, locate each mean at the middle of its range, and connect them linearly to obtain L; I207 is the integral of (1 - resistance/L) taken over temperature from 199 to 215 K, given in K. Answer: 4.0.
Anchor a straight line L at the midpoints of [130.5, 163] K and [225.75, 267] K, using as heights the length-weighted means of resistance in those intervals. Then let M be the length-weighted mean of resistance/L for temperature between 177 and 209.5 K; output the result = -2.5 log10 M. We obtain 0.261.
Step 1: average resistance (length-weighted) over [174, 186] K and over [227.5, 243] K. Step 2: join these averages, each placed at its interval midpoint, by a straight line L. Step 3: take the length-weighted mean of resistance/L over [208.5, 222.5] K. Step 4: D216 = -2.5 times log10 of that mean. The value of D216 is 0.37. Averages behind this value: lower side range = 3.91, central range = 3.53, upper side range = 5.54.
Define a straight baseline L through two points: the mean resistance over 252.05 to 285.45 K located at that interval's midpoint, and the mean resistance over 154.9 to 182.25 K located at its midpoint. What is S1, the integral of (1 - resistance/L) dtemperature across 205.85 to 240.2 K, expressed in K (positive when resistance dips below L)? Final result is 6.8 K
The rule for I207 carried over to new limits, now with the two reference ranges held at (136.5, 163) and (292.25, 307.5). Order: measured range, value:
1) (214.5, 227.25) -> 2.2 K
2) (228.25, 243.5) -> -1.2 K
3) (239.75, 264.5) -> -3.5 K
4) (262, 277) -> -2.4 K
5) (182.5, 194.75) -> 0.7 K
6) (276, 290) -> -1.7 K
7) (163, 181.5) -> 0.3 K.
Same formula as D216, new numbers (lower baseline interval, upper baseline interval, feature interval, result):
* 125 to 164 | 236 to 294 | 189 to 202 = 0.163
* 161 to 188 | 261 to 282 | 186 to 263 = 0.120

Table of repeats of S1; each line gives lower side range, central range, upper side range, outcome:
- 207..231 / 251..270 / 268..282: -2.1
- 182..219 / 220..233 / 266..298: -0.7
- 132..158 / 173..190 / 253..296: 2.8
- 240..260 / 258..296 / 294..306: -2.9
